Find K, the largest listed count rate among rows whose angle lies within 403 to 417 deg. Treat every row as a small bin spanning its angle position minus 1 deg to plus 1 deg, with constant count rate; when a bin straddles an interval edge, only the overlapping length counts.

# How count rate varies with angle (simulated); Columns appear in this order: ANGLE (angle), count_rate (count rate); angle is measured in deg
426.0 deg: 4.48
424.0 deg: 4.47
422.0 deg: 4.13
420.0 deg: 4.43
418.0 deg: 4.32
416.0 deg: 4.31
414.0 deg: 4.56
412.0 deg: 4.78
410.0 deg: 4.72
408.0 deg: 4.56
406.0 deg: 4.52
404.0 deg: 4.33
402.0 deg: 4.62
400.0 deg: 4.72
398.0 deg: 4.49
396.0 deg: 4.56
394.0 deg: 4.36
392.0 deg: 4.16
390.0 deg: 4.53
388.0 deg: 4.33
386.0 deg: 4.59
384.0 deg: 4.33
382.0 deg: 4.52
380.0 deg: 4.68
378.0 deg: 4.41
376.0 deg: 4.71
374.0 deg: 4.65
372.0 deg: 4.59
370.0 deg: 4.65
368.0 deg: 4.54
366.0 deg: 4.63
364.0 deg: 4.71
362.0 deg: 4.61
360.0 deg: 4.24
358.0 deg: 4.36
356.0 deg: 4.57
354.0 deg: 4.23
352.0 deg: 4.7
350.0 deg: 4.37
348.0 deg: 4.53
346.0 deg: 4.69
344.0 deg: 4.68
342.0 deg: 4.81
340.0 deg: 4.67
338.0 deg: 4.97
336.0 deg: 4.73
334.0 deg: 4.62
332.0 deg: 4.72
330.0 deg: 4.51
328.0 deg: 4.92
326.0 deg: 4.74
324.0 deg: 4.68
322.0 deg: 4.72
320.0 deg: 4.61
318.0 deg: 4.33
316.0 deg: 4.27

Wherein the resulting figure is 4.78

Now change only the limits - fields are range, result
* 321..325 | 4.72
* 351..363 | 4.7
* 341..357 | 4.81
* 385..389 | 4.59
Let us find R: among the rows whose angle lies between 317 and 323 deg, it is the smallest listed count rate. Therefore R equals 4.33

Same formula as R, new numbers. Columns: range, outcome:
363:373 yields 4.54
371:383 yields 4.41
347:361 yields 4.23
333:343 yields 4.62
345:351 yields 4.37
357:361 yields 4.24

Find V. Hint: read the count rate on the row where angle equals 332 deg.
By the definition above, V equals 4.72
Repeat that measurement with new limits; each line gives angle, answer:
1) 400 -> 4.72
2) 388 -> 4.33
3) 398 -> 4.49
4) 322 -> 4.72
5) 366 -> 4.63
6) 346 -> 4.69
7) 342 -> 4.81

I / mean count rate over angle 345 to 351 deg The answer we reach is 4.53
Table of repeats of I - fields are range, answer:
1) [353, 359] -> 4.39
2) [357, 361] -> 4.3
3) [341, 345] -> 4.74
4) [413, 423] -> 4.35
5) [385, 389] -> 4.46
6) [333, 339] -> 4.77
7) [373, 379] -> 4.59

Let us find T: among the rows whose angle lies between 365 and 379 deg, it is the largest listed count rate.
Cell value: 4.71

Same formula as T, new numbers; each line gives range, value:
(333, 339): 4.97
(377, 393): 4.68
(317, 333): 4.92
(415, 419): 4.32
